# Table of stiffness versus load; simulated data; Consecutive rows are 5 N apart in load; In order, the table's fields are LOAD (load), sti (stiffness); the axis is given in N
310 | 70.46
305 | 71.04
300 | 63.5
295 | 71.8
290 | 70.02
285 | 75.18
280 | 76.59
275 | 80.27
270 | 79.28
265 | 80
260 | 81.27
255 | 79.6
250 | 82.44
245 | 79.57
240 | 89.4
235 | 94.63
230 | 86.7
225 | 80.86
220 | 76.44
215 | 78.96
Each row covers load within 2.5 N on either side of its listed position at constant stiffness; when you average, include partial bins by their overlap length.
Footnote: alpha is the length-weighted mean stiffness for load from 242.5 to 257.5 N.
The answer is 80.5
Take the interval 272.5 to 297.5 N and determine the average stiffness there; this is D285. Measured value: 74.8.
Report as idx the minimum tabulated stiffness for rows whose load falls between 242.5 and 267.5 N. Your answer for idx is 79.57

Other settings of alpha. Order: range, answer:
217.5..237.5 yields 84.7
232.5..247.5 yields 87.9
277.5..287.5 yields 75.9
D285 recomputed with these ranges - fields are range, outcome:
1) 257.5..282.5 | 79.5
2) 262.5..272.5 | 79.6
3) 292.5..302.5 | 67.7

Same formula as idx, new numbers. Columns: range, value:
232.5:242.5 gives 89.4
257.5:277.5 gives 79.28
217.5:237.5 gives 76.44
